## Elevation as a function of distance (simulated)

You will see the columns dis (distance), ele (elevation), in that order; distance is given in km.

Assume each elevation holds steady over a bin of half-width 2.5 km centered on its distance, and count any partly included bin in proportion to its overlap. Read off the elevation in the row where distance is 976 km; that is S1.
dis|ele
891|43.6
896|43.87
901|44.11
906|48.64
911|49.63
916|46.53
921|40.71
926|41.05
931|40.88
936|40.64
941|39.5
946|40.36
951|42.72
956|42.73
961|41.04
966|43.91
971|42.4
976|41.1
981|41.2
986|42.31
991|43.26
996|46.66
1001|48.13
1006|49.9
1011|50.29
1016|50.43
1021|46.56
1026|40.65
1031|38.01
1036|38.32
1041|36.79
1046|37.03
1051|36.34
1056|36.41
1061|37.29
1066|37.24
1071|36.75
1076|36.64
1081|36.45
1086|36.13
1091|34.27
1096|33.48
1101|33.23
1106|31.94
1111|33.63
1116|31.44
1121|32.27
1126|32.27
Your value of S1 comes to 41.1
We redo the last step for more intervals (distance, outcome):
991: 43.26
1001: 48.13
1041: 36.79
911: 49.63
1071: 36.75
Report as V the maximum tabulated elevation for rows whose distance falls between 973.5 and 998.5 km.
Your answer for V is 46.66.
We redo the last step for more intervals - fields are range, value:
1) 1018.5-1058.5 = 46.56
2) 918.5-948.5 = 41.05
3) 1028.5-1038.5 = 38.32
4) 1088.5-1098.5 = 34.27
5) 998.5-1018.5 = 50.43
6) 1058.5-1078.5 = 37.29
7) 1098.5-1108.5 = 33.23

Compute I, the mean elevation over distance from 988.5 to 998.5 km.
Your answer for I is 45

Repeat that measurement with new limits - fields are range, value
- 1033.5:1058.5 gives 37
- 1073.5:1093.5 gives 35.9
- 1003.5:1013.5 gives 50.1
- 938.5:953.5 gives 40.9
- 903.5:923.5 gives 46.4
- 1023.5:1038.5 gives 39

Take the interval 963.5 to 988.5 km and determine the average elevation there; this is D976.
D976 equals 42.2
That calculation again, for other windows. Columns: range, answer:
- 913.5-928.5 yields 42.8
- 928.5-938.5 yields 40.8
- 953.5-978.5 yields 42.2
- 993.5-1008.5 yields 48.2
